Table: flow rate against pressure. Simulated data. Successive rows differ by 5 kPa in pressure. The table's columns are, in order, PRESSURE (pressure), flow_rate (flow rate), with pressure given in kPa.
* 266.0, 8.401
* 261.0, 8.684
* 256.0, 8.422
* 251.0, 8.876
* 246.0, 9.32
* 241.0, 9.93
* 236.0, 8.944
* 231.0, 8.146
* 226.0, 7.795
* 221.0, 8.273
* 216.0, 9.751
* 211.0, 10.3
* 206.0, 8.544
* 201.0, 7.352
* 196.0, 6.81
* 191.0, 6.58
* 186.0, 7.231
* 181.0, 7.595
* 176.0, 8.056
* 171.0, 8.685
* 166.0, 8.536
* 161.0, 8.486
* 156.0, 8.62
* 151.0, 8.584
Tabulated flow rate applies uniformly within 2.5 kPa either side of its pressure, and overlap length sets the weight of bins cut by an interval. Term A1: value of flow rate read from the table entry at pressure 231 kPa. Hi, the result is 8.146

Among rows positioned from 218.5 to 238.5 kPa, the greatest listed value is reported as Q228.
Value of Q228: 8.944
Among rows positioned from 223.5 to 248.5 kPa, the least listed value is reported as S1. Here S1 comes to 7.795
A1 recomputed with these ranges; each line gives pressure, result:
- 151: 8.584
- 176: 8.056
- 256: 8.422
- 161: 8.486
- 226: 7.795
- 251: 8.876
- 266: 8.401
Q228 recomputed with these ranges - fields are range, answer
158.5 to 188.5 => 8.685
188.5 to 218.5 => 10.3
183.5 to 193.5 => 7.231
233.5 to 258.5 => 9.93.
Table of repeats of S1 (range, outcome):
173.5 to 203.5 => 6.58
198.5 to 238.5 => 7.352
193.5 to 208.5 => 6.81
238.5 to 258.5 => 8.422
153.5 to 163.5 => 8.486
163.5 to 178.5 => 8.056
